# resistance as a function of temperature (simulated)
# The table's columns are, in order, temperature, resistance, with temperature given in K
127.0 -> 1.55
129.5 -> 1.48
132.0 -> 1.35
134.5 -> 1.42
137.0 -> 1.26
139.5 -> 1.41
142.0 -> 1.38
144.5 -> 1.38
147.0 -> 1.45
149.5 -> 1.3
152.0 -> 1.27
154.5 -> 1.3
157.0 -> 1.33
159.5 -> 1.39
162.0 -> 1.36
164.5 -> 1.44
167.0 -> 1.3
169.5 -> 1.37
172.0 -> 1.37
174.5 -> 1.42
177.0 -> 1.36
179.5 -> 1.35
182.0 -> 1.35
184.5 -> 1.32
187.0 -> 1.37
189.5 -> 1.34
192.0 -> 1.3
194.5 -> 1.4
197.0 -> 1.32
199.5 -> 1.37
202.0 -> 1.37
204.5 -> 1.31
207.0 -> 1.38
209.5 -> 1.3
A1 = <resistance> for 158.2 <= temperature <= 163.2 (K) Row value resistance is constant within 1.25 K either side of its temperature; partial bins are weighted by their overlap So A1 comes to 1.37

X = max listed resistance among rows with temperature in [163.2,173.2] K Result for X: 1.44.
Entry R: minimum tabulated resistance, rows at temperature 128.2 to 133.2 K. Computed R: 1.35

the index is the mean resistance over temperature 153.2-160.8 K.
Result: 1.34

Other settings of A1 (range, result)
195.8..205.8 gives 1.34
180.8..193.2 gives 1.34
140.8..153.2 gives 1.36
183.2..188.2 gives 1.34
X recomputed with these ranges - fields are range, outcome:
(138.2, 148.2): 1.45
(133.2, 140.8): 1.42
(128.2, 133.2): 1.48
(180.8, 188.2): 1.37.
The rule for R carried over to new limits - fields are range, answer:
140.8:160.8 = 1.27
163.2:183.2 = 1.3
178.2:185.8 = 1.32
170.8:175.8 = 1.37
